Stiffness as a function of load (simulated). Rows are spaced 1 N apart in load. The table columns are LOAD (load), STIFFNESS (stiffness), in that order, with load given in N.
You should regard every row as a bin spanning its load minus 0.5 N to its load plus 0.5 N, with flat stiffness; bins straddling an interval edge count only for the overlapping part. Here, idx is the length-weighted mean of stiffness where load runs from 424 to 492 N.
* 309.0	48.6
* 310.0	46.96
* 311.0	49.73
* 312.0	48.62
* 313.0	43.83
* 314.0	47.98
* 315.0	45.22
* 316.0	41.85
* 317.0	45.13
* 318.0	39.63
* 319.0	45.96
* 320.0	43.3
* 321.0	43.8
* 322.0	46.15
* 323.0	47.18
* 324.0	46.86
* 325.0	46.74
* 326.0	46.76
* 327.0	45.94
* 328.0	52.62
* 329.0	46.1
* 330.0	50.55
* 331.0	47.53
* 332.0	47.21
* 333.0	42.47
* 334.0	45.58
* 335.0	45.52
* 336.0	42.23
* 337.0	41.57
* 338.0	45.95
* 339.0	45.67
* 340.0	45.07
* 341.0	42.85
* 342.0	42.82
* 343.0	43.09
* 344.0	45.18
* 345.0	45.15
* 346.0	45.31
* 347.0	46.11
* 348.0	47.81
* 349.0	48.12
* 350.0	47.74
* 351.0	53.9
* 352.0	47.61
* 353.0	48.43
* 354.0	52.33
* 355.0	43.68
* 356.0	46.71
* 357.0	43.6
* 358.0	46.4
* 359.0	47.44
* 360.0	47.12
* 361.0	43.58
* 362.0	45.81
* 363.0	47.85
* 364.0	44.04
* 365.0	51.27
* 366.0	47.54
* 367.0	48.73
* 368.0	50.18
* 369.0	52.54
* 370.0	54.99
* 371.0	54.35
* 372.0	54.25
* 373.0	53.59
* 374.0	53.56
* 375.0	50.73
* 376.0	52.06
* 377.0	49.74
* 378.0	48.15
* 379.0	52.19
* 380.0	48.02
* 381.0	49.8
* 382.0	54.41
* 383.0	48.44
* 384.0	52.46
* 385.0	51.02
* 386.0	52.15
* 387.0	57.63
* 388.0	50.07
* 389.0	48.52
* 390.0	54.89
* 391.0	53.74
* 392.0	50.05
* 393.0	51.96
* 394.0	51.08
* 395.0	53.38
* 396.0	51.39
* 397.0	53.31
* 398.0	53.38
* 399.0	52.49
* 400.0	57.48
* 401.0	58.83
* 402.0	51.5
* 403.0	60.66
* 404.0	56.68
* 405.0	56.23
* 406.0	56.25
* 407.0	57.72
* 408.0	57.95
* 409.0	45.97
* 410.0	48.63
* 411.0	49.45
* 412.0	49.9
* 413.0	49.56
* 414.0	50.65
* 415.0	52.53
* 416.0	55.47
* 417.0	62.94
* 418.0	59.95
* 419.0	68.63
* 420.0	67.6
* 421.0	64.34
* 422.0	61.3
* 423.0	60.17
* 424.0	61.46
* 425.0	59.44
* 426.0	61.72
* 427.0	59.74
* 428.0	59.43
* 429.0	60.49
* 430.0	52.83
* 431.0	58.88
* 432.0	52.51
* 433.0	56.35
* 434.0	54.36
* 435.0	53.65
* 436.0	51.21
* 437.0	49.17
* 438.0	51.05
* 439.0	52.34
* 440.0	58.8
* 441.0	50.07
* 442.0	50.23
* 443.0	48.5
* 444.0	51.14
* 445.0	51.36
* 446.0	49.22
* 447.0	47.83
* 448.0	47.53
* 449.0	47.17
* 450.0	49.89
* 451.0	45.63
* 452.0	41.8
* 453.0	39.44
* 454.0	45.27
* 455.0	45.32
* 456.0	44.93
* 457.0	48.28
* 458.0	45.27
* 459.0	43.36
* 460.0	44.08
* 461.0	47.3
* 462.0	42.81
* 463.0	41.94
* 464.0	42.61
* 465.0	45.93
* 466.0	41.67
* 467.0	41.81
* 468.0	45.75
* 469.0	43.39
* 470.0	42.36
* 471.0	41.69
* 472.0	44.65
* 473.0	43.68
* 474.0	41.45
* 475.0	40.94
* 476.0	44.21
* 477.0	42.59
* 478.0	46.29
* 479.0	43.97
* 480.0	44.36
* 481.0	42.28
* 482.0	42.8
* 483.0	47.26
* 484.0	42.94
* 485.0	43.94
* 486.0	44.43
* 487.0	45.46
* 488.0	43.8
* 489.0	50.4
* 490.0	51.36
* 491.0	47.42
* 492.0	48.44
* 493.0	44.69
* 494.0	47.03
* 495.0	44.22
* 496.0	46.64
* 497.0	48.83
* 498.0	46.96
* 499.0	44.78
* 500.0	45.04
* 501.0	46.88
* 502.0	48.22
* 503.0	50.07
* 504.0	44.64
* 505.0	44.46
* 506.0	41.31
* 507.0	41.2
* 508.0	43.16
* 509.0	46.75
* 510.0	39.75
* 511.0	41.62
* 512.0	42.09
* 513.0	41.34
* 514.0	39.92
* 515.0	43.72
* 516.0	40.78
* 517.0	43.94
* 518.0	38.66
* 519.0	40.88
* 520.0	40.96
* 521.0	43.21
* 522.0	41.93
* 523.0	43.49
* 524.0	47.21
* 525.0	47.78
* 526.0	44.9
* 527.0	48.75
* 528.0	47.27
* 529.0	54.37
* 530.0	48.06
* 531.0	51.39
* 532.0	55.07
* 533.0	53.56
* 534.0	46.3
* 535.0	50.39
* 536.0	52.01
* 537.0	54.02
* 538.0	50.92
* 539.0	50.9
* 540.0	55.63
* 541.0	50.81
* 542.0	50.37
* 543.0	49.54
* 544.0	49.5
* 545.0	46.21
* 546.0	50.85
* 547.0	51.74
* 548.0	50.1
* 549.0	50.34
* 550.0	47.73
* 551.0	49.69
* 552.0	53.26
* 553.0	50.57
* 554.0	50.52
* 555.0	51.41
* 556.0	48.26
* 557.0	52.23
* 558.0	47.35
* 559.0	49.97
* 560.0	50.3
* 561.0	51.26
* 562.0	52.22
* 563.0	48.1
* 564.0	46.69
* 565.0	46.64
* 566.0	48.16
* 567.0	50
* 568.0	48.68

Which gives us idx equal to 47.9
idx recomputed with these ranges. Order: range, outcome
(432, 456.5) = 49.3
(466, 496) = 44.6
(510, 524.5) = 42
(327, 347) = 45.4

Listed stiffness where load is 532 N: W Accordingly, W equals 55.07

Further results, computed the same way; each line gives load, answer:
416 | 55.47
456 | 44.93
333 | 42.47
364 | 44.04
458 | 45.27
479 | 43.97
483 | 47.26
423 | 60.17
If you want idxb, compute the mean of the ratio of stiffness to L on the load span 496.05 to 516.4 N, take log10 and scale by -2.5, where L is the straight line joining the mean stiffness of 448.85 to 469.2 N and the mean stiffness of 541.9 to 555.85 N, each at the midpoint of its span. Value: 0.08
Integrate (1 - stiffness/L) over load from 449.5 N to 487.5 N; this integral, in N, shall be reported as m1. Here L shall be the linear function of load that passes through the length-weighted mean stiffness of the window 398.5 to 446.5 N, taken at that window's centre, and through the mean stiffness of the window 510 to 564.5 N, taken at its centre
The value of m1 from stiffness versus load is 6.2 N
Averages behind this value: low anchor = 55.6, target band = 44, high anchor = 48.1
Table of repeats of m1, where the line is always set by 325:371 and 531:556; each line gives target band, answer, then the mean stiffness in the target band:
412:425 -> -2.9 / 59.2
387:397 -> -0.9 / 52.1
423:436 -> -2.4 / 57.4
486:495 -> 0.5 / 47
